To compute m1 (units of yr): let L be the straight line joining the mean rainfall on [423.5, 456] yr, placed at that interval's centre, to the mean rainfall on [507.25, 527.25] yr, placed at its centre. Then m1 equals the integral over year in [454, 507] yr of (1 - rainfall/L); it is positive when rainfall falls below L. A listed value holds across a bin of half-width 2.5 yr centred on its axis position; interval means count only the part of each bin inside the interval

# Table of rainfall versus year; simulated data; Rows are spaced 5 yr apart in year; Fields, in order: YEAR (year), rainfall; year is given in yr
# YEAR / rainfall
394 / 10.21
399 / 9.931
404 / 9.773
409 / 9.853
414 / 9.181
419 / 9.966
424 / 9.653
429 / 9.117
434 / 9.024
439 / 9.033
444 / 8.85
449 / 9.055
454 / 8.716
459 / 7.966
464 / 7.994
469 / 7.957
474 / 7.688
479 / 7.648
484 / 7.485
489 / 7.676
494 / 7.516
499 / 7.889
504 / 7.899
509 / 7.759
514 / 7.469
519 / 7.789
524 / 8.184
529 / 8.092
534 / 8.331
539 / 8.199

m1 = 3.6 yr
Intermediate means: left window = 9.03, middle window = 7.82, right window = 7.81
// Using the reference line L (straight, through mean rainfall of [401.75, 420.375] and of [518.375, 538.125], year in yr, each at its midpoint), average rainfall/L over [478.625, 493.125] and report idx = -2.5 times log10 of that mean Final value 0.148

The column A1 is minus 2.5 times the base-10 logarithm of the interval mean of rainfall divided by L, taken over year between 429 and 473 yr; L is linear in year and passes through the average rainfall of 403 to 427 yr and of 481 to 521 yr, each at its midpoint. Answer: 0.03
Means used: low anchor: 9.67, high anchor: 7.68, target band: 8.57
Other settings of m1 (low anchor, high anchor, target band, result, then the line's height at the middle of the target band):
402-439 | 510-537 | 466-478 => 1.25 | 8.72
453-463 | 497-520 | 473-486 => 0.69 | 8.03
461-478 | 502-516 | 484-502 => 0.24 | 7.77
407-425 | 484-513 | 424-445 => 0.29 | 9.22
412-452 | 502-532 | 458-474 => 1.40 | 8.69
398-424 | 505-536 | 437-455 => 0.43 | 9.15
